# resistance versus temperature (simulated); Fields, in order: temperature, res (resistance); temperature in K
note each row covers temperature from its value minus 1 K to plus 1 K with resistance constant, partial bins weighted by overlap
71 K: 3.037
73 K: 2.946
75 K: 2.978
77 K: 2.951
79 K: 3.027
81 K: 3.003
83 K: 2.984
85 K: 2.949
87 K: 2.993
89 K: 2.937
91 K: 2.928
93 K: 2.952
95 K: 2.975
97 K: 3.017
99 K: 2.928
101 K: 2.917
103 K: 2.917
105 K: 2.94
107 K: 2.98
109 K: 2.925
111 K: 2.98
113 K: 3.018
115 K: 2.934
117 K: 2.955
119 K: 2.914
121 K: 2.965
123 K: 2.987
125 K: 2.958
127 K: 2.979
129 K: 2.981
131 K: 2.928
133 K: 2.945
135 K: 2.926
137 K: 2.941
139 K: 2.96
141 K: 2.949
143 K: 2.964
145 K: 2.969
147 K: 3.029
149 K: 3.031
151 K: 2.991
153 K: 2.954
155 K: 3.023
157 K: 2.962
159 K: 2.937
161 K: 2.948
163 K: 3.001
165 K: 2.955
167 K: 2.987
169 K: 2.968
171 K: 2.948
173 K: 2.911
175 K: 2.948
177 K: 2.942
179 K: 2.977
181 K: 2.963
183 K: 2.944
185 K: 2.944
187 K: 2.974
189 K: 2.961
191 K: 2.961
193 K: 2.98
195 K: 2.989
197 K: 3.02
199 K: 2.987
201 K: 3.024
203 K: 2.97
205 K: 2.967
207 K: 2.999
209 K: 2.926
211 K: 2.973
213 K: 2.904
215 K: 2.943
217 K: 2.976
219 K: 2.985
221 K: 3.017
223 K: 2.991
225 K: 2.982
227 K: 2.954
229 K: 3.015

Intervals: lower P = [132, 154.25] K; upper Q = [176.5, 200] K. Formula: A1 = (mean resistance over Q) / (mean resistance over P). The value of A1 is 1.0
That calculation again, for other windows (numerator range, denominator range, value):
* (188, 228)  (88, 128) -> 1.01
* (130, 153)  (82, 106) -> 1.00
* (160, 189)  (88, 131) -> 1.00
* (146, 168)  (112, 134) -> 1.01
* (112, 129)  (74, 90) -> 1.00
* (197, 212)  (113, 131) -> 1.01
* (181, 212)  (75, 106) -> 1.00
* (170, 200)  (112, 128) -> 1.00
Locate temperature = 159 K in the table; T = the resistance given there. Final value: 2.937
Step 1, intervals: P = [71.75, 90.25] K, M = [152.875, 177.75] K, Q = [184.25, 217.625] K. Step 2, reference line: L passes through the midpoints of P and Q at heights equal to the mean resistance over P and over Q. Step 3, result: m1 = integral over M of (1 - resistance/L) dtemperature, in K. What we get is 0.1 K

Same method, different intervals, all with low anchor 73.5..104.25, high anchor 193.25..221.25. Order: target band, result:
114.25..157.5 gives 0.0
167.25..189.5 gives 0.1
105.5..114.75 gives 0.0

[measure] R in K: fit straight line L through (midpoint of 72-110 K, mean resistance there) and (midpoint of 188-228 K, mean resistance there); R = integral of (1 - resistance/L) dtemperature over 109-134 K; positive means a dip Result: 0.0 K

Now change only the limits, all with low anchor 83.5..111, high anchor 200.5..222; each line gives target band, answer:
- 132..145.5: 0.04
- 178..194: 0.02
